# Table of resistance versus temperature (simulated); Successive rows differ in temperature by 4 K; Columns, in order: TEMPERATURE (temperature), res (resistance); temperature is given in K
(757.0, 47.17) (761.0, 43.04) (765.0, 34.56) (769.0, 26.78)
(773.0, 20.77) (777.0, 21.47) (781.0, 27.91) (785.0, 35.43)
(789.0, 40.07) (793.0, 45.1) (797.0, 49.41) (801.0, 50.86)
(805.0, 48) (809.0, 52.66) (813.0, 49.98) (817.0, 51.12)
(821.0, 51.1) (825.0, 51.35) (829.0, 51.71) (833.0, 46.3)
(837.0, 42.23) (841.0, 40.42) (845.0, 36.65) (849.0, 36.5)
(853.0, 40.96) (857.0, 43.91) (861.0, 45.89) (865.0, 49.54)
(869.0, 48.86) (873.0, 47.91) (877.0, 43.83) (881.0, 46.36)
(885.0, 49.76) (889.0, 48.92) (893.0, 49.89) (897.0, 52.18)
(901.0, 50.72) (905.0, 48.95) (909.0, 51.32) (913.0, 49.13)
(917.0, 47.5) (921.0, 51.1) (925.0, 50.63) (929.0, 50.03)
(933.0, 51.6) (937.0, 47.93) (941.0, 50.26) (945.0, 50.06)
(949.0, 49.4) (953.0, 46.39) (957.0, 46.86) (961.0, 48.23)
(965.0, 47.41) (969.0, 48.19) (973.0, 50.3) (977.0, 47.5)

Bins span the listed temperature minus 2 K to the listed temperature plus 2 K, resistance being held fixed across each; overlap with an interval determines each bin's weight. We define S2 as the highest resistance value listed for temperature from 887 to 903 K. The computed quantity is 52.18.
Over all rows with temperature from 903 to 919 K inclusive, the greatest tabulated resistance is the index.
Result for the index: 51.32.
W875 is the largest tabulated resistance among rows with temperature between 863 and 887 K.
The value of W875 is 49.76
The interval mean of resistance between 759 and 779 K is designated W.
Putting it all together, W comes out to 29.3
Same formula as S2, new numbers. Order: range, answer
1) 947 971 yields 49.4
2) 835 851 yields 42.23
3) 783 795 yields 45.1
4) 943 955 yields 50.06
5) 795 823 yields 52.66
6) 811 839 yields 51.71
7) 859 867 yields 49.54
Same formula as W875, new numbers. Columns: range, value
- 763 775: 34.56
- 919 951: 51.6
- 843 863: 45.89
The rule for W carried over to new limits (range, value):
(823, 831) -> 51.5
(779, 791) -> 34.5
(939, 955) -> 49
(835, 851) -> 39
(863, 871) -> 49.2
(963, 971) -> 47.8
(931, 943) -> 49.9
